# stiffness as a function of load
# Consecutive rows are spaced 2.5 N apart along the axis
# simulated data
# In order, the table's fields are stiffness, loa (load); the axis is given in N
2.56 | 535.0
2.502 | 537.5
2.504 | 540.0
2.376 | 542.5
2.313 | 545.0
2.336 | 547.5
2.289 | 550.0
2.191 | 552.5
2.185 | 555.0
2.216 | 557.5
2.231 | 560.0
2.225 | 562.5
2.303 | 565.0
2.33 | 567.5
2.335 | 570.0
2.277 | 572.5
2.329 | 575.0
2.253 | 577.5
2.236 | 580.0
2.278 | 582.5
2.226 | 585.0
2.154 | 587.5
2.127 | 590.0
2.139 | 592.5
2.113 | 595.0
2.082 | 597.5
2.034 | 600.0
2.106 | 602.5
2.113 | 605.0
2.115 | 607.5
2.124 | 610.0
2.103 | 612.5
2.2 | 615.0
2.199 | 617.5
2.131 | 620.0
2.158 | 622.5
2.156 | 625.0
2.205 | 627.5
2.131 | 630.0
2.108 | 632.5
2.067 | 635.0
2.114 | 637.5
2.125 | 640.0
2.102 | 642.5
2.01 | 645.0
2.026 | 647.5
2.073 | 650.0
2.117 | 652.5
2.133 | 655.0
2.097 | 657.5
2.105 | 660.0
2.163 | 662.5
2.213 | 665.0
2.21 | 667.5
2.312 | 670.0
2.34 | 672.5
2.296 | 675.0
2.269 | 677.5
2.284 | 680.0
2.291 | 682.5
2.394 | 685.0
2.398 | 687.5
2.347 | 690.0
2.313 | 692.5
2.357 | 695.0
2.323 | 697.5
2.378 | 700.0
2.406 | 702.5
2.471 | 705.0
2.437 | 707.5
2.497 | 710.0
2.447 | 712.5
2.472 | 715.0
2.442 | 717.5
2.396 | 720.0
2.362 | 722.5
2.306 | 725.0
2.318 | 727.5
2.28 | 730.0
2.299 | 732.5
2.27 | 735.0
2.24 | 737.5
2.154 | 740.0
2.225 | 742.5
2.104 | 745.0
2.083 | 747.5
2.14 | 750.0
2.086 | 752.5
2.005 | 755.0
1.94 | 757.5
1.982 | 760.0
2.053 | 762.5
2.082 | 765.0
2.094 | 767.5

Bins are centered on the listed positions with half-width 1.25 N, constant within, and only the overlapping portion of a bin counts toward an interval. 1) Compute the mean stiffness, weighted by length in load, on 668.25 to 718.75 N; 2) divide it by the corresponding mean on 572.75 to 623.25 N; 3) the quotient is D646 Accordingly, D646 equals 1.1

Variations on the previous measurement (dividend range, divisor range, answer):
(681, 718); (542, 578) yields 1.05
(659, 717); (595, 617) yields 1.11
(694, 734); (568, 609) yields 1.09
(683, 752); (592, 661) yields 1.10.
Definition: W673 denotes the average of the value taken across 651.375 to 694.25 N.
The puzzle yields 2.25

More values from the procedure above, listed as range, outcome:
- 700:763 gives 2.26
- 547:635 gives 2.19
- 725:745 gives 2.25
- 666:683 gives 2.28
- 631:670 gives 2.12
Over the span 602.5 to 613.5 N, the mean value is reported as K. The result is 2.11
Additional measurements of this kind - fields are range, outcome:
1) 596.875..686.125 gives 2.16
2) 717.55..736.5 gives 2.33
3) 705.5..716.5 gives 2.46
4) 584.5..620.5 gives 2.13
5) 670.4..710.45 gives 2.36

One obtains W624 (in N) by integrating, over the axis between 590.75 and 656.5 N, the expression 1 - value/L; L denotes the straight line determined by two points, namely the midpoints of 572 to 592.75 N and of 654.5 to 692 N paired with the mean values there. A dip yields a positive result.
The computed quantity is 3.7 N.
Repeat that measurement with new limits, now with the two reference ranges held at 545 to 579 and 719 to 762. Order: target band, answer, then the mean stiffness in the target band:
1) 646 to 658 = 0.75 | 2.09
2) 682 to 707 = -1.88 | 2.37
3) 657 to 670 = 0.27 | 2.18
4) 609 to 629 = 0.74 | 2.16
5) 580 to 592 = 0.33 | 2.2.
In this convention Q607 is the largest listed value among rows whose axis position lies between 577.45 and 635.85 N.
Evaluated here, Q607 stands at 2.278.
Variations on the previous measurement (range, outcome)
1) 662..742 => 2.497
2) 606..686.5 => 2.394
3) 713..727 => 2.472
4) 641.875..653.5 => 2.117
